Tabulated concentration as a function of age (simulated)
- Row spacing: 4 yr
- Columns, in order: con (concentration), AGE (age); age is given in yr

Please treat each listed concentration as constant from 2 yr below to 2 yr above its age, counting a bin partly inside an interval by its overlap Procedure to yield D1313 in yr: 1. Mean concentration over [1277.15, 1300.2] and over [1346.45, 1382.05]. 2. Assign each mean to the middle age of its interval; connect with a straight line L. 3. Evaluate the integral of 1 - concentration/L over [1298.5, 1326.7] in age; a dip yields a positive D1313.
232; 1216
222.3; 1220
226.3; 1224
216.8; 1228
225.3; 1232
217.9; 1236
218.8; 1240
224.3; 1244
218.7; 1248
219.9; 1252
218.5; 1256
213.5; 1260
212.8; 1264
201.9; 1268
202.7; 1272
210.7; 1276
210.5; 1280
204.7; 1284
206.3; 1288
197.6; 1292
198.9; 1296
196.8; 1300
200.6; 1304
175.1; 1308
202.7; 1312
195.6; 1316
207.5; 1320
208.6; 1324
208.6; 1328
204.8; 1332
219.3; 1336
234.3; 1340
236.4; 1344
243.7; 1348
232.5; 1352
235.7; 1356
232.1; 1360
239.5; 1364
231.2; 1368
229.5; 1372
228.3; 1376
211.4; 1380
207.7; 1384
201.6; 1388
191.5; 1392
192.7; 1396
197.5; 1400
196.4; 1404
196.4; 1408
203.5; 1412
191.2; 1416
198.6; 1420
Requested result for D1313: 1.8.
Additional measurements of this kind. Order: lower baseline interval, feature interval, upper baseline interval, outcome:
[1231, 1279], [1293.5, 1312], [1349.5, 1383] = 2.3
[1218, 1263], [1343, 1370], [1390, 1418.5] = -4.4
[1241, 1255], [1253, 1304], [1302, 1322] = 0.7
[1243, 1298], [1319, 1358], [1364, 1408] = -2.6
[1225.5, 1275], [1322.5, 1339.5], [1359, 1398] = 0.3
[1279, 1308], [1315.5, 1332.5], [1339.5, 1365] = 1.0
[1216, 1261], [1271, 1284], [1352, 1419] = 0.6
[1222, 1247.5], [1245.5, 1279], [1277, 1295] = 0.0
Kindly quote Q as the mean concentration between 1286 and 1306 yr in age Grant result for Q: 200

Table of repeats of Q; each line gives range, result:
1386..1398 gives 195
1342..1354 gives 238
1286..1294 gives 202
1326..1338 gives 211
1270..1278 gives 207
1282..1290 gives 206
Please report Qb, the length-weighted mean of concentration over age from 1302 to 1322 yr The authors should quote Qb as 196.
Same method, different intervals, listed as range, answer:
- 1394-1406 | 196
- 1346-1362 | 236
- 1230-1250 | 221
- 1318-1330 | 208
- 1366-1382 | 225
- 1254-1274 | 210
